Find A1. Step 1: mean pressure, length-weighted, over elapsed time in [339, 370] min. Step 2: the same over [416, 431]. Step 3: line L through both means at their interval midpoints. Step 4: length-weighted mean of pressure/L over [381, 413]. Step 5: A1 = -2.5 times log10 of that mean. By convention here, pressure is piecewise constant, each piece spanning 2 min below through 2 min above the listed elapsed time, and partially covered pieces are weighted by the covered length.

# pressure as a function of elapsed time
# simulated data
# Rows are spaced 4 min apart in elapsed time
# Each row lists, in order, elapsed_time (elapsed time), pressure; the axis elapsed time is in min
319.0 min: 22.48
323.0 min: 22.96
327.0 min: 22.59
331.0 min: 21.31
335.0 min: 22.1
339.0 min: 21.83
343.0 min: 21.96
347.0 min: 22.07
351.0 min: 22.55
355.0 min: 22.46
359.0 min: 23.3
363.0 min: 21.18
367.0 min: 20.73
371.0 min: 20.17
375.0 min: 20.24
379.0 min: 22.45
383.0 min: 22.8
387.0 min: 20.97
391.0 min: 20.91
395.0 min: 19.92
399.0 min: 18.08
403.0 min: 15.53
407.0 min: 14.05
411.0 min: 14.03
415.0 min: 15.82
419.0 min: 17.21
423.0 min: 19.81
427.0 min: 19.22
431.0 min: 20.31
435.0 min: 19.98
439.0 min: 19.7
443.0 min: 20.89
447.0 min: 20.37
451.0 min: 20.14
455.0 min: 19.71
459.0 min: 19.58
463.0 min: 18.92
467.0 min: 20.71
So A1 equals 0.100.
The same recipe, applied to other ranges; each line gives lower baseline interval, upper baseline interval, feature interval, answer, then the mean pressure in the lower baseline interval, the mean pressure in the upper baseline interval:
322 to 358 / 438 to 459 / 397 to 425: 0.26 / 22.2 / 20.1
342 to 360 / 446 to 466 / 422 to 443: 0.02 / 22.5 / 19.8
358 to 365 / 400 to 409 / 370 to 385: -0.11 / 22.1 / 15.2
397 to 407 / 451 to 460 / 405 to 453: -0.02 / 16.3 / 19.8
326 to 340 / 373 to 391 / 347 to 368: -0.02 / 21.9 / 21.5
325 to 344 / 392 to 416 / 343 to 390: -0.12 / 22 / 16.5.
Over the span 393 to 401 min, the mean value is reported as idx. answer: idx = 19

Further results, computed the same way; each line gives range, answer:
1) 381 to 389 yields 21.9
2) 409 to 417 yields 14.9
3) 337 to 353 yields 22.1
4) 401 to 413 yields 14.5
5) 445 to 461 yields 20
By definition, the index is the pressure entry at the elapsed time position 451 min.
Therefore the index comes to 20.14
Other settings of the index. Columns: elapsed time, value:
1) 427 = 19.22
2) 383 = 22.8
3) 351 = 22.55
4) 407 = 14.05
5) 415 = 15.82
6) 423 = 19.81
